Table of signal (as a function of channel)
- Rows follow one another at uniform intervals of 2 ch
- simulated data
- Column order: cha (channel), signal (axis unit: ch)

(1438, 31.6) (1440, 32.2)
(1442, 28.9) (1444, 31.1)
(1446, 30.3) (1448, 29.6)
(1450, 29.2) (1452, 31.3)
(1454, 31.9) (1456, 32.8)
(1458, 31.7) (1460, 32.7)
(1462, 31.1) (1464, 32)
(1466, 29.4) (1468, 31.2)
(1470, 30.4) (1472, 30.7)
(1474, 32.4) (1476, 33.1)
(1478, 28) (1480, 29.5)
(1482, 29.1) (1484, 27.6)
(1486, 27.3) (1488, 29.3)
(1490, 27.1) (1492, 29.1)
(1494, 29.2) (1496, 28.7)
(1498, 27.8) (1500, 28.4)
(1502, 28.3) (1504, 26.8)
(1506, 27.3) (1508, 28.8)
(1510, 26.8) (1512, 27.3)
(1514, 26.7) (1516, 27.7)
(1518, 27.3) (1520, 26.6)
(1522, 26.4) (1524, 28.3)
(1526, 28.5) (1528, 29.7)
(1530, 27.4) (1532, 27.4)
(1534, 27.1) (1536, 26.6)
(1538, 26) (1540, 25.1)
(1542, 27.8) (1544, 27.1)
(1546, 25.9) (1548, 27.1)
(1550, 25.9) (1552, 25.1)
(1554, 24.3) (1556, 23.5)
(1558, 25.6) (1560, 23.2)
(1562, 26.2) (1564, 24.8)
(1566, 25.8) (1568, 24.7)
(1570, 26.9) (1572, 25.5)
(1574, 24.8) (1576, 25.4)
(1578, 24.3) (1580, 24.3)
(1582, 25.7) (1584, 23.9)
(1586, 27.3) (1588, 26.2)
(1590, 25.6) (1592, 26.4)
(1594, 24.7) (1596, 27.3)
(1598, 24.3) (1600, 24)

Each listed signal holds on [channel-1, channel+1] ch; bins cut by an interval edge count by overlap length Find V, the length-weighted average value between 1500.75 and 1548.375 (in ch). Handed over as 27.3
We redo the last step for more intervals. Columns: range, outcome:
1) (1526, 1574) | 26.1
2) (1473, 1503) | 29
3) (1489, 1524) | 27.7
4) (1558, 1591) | 25.3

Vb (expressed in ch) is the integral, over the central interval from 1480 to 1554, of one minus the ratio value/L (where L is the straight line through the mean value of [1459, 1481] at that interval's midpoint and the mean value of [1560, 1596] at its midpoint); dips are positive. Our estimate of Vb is 2.83 ch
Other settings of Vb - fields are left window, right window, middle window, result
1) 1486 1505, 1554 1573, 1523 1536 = -0.63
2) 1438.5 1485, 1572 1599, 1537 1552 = 0.46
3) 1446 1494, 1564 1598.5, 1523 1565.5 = 1.21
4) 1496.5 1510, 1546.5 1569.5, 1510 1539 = -0.58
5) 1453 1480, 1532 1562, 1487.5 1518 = 0.95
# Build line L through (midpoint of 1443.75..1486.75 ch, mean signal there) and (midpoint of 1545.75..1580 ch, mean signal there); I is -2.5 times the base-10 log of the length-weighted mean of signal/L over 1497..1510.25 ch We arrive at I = 0.03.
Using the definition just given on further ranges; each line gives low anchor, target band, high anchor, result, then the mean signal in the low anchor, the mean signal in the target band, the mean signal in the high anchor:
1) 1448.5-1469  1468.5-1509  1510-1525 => 0.01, 31.3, 29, 27.2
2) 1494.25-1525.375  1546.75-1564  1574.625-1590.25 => 0.04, 27.6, 25.1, 25.3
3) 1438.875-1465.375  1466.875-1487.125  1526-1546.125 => 0.00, 31.1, 29.9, 27.1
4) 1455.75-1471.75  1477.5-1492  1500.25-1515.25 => 0.04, 31.3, 28.3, 27.5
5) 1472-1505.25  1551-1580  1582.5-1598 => 0.07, 28.9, 25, 25.8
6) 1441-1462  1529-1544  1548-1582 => -0.01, 31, 26.8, 25.1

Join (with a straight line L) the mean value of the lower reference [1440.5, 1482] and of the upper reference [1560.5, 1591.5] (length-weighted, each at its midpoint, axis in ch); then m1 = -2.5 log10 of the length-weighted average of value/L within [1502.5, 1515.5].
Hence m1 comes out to 0.05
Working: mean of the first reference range 30.8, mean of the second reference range 25.4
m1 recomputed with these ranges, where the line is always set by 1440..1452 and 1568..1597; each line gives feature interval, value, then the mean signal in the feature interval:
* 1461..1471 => -0.05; 30.8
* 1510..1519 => 0.03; 27.2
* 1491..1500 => -0.01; 28.7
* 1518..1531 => -0.01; 27.8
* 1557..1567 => 0.05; 25.1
